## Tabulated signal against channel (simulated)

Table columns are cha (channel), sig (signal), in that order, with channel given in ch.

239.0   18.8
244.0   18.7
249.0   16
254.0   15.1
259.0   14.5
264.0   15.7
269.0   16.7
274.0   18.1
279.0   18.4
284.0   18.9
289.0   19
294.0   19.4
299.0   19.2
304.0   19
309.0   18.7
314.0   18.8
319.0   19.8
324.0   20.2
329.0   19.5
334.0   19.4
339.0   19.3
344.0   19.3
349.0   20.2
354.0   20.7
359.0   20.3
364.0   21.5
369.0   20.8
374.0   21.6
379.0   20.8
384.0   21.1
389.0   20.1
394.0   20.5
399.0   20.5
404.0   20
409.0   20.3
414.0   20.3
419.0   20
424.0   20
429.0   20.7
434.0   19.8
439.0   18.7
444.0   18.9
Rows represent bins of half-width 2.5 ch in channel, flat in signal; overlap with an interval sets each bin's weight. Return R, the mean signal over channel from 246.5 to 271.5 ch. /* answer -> 15.6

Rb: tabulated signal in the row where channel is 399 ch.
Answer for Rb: 20.5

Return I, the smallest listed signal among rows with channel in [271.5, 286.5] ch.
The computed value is 18.1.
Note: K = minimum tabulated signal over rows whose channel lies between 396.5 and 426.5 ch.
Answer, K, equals 20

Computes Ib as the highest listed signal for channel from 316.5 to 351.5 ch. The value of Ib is 20.2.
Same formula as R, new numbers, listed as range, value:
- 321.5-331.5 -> 19.9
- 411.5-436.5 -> 20.2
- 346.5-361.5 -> 20.4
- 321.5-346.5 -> 19.5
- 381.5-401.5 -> 20.6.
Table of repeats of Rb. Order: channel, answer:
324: 20.2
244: 18.7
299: 19.2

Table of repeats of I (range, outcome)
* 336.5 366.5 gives 19.3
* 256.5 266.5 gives 14.5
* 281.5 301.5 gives 18.9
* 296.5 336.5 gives 18.7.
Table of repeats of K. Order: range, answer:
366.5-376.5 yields 20.8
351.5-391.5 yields 20.1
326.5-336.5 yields 19.4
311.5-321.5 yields 18.8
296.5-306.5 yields 19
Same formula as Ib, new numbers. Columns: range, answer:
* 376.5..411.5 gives 21.1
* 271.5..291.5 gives 19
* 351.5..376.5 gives 21.6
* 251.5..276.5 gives 18.1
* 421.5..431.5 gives 20.7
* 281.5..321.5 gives 19.8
